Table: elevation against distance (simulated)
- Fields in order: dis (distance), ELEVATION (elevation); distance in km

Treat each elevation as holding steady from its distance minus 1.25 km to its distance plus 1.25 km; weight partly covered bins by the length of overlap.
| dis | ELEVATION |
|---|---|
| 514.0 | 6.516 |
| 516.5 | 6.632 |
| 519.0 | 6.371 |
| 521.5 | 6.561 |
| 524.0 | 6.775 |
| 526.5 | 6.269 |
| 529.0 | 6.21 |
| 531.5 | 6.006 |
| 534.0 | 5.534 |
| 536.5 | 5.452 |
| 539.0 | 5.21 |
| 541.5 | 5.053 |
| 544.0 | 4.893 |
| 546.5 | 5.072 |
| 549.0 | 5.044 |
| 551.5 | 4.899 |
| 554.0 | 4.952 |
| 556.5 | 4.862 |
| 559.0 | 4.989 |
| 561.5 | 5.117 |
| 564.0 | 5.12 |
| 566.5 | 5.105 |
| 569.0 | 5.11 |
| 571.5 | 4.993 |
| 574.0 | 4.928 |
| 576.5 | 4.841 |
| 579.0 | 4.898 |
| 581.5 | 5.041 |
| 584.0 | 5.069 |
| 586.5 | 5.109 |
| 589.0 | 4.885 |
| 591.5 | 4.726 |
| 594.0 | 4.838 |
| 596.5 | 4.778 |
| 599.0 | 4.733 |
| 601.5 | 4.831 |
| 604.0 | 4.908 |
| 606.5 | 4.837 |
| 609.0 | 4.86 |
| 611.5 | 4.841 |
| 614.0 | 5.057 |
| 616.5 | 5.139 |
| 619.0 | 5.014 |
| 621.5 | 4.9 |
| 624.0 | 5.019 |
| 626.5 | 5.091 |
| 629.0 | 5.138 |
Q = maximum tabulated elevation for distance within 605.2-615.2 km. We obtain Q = 5.057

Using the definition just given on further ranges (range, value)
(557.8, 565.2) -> 5.12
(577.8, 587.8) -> 5.109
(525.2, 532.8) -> 6.269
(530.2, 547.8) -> 6.006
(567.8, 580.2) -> 5.11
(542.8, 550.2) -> 5.072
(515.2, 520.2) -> 6.632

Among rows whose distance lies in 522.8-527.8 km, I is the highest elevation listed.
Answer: 6.775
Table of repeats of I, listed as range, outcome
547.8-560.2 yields 5.044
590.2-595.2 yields 4.838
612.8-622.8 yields 5.139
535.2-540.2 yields 5.452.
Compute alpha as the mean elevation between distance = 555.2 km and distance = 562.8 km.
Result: 4.99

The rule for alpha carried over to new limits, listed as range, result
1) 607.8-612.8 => 4.85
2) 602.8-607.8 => 4.87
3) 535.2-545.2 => 5.16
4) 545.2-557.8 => 4.97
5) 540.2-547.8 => 5.01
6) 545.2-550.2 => 5.06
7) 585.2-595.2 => 4.89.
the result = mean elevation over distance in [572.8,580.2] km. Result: 4.89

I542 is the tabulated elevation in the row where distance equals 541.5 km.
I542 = 5.053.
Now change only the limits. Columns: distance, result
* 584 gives 5.069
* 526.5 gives 6.269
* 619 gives 5.014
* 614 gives 5.057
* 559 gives 4.989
